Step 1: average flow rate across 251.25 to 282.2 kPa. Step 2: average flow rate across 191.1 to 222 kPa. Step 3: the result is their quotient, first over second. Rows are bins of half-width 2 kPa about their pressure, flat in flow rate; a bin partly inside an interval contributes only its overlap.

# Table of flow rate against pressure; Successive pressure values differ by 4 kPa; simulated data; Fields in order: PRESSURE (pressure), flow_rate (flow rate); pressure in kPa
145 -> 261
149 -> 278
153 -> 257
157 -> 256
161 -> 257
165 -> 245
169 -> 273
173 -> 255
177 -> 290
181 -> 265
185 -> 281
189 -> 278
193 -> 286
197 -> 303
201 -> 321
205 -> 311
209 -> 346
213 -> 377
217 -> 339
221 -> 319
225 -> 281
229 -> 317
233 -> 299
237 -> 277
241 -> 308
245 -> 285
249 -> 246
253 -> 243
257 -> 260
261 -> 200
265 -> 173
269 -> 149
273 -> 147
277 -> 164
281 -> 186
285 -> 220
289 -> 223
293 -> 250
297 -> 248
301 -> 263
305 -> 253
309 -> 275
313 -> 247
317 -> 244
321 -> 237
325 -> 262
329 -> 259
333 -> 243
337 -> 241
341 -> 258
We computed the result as 0.58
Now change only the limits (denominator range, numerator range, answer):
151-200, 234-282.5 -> 0.82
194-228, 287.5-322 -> 0.77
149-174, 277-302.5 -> 0.87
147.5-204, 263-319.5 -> 0.79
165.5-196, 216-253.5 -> 1.06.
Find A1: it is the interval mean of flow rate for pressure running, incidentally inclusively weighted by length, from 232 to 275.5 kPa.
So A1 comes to 233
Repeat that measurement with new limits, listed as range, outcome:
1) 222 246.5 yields 296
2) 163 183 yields 266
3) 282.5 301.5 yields 238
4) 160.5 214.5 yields 292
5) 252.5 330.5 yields 225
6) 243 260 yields 255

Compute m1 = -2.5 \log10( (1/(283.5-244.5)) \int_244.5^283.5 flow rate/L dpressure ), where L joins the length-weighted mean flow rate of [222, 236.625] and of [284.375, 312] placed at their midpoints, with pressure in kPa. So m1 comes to 0.33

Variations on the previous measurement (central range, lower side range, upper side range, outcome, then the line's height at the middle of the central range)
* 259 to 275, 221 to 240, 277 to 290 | 0.36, 231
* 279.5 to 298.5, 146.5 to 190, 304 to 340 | 0.13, 255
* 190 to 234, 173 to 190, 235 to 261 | -0.17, 271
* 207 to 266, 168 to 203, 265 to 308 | -0.16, 247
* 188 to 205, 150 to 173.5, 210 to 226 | 0.02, 304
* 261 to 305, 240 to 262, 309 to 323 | 0.23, 252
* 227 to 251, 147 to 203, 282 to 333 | -0.11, 261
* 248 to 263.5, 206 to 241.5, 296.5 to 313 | 0.25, 295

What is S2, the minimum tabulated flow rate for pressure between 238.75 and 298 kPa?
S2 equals 147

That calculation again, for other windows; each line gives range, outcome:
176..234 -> 265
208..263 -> 200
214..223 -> 319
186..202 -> 278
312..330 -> 237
